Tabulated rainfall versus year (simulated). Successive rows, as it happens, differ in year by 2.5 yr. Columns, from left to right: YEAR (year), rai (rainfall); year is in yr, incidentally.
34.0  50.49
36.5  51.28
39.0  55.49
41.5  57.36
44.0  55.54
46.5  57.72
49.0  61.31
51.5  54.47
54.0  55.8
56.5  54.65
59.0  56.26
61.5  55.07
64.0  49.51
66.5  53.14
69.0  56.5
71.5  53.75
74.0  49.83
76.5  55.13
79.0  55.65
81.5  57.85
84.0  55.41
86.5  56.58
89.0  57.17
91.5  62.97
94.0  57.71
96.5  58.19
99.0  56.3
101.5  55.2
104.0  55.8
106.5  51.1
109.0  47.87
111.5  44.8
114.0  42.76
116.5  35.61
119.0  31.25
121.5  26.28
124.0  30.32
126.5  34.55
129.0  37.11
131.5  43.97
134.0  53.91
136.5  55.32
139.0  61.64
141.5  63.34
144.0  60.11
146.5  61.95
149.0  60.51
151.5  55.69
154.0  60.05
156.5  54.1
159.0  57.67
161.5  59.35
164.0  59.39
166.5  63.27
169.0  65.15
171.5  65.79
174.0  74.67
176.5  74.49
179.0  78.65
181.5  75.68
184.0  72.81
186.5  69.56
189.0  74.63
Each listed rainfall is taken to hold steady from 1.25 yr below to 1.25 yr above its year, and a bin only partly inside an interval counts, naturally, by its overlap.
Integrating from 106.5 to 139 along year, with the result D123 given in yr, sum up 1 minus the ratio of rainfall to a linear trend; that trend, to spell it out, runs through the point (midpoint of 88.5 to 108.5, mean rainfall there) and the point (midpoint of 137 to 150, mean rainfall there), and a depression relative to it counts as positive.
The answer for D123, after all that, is 9.63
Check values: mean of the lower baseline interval 56.5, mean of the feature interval 41.5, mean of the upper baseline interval 61.2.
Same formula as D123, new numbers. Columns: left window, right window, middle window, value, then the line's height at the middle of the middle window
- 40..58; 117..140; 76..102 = -4.5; 48.9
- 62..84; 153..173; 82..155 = 8.3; 57.4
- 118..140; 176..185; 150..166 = 0.7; 60.7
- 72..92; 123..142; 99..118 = 1.3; 51.3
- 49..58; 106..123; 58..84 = -1.7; 51.1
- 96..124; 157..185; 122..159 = 3.0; 56.2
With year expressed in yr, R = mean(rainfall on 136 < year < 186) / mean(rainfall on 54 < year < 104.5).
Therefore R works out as 1.15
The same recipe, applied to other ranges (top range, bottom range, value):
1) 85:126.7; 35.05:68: 0.86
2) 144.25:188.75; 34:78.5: 1.19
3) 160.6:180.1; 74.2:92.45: 1.19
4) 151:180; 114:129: 1.94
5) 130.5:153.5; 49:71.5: 1.05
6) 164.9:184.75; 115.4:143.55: 1.63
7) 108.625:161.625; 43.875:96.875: 0.87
